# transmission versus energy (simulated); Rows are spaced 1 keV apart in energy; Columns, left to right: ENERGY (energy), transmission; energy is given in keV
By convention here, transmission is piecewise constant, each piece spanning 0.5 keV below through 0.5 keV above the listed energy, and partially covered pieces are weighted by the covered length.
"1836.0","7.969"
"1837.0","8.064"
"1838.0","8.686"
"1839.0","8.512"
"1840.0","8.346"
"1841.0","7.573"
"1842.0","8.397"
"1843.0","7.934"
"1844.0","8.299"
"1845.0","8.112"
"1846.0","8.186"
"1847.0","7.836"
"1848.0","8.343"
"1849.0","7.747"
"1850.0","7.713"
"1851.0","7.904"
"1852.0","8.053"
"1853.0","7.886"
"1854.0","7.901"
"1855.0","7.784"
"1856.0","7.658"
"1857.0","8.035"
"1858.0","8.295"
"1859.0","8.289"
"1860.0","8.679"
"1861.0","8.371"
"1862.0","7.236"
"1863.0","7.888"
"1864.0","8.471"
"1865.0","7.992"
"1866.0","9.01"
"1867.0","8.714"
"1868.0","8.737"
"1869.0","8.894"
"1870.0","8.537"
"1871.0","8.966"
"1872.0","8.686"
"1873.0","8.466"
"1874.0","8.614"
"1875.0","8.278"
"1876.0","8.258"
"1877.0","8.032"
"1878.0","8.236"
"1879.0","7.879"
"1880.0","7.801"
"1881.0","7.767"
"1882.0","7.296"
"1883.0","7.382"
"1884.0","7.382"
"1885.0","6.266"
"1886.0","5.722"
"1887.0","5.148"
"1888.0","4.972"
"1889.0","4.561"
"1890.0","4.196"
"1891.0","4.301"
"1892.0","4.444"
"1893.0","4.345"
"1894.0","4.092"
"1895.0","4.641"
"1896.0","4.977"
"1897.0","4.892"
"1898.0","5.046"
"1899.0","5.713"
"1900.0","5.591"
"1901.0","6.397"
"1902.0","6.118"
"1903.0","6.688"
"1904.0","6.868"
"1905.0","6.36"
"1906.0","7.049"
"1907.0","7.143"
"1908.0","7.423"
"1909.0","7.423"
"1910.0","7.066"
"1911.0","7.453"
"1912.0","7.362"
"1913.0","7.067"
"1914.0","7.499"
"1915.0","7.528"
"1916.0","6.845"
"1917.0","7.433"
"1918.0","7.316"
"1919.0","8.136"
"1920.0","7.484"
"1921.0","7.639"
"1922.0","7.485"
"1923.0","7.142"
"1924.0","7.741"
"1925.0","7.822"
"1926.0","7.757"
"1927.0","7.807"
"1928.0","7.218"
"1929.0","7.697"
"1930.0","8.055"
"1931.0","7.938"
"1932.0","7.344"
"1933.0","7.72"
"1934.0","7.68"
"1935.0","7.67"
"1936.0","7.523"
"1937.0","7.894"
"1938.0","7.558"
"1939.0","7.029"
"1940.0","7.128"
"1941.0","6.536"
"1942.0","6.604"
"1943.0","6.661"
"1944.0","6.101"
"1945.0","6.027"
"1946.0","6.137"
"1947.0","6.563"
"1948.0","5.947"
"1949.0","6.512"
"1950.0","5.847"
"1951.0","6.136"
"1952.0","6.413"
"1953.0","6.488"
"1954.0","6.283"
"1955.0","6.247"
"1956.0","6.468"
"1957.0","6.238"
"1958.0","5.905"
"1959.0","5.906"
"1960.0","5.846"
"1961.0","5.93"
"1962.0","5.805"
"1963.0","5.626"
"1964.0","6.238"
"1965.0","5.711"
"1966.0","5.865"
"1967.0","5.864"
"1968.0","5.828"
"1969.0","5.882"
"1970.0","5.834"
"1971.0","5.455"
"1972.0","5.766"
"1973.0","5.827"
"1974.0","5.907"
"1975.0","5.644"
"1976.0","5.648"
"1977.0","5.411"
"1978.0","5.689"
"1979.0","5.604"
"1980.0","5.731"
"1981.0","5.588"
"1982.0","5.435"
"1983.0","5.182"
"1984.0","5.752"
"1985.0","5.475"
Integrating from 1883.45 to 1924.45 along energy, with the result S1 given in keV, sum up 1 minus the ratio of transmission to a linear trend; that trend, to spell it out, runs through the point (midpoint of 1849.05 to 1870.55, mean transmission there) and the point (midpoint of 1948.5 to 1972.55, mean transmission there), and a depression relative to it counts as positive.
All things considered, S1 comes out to 4.9 keV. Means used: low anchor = 8.19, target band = 6.32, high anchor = 6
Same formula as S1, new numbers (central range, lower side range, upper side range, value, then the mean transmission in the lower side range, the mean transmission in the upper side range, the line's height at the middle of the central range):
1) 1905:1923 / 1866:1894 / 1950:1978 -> -2.0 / 7.09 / 5.93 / 6.62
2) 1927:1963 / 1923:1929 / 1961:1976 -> 0.6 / 7.63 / 5.8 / 6.81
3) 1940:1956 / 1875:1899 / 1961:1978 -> -1.4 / 6.03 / 5.77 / 5.84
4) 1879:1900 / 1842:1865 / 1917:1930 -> 6.0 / 8.04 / 7.61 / 7.82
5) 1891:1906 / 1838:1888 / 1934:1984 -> 3.8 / 7.97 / 6.16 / 7.3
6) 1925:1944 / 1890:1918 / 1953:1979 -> -4.3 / 6.2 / 5.88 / 6.04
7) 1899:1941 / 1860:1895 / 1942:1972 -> -4.6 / 7.19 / 6.06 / 6.59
